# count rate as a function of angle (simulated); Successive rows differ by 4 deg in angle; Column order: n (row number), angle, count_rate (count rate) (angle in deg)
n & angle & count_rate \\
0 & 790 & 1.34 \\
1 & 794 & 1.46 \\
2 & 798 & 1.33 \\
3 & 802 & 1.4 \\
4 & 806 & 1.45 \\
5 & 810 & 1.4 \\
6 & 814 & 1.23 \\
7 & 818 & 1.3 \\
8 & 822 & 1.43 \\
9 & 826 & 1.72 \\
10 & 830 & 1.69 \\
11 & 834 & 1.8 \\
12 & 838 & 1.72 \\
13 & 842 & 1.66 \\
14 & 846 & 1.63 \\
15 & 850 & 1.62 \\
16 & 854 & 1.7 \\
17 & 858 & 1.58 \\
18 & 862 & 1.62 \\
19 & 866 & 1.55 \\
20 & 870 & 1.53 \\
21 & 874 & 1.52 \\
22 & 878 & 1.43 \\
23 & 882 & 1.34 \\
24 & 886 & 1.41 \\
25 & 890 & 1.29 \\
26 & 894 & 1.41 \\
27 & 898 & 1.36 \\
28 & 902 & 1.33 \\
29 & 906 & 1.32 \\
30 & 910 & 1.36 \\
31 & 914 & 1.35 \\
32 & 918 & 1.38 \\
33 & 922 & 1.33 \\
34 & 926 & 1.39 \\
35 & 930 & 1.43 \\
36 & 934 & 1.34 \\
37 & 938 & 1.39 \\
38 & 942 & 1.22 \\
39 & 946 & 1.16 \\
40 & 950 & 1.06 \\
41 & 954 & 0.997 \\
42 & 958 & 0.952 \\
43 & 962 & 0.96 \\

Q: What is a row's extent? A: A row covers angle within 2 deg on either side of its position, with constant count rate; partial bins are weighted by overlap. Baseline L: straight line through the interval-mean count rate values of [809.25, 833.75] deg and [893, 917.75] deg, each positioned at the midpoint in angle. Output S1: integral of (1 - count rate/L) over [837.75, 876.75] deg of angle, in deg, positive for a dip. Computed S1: -4.7 deg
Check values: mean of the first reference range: 1.49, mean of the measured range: 1.6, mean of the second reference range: 1.35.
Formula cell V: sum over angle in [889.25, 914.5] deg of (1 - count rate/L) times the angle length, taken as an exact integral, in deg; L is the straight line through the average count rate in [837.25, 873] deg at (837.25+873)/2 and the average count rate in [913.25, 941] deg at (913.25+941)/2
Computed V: 1.9 deg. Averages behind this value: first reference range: 1.62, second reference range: 1.37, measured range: 1.35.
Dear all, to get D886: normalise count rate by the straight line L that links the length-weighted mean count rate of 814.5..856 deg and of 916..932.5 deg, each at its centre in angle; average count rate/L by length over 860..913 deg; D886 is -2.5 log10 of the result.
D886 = 0.046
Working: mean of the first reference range 1.61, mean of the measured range 1.42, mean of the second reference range 1.38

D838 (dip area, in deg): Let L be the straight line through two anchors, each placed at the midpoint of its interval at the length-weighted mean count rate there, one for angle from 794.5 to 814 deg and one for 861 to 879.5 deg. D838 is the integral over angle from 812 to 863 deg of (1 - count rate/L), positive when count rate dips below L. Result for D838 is -4.7 deg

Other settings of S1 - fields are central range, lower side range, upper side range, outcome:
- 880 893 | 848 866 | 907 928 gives 1.23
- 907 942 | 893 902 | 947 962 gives -4.87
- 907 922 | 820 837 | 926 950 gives 0.19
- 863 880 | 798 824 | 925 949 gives -2.24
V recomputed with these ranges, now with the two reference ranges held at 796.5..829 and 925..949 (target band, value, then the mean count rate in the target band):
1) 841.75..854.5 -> -2.39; 1.65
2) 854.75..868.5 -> -2.18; 1.59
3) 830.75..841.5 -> -2.63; 1.74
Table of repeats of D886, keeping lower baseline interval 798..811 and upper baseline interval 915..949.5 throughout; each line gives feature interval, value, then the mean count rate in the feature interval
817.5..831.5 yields -0.121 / 1.55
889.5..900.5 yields -0.014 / 1.36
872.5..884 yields -0.055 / 1.43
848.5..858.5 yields -0.195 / 1.64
